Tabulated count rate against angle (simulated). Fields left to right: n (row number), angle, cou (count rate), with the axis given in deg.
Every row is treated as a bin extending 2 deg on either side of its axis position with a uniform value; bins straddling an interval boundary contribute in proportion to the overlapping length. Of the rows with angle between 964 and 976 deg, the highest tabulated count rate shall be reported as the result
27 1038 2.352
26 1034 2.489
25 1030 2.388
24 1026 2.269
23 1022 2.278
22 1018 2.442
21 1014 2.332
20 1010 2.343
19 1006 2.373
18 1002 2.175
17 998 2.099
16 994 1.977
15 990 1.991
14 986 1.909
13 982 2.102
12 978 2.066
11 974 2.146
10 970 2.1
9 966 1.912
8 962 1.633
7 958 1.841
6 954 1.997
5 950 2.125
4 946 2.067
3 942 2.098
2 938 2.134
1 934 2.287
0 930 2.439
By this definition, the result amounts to 2.146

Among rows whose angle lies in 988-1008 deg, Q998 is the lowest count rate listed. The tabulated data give 1.977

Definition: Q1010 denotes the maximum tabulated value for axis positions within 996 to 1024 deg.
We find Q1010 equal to 2.442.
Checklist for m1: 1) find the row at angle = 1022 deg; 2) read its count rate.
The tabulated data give 2.278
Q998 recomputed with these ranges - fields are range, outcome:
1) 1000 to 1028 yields 2.175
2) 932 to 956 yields 1.997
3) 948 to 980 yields 1.633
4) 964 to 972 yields 1.912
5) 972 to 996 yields 1.909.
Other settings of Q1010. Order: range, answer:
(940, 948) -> 2.098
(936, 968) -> 2.134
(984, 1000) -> 2.099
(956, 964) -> 1.841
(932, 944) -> 2.287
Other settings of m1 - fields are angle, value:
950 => 2.125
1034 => 2.489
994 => 1.977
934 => 2.287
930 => 2.439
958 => 1.841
